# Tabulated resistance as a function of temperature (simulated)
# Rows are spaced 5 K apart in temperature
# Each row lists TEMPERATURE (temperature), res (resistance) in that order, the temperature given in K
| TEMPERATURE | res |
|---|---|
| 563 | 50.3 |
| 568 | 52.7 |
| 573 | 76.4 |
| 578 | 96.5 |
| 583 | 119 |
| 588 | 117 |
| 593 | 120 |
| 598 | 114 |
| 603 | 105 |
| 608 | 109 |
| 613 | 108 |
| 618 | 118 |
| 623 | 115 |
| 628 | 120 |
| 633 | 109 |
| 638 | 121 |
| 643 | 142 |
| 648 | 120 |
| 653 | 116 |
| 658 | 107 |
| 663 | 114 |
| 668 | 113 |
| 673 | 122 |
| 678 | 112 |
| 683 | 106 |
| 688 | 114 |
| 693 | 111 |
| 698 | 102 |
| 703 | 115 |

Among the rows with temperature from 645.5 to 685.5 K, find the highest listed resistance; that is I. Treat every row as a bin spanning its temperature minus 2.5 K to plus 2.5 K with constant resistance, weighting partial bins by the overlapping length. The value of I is 122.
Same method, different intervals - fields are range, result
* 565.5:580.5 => 96.5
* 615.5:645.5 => 142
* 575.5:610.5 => 120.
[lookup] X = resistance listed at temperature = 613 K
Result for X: 108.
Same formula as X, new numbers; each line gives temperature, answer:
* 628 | 120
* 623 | 115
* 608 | 109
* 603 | 105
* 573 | 76.4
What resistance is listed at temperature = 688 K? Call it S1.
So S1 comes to 114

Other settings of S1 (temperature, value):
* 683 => 106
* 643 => 142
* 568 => 52.7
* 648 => 120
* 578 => 96.5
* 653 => 116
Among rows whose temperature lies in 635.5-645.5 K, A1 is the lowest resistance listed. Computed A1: 121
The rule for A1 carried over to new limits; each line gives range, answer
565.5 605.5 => 52.7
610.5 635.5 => 108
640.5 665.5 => 107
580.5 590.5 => 117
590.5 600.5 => 114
